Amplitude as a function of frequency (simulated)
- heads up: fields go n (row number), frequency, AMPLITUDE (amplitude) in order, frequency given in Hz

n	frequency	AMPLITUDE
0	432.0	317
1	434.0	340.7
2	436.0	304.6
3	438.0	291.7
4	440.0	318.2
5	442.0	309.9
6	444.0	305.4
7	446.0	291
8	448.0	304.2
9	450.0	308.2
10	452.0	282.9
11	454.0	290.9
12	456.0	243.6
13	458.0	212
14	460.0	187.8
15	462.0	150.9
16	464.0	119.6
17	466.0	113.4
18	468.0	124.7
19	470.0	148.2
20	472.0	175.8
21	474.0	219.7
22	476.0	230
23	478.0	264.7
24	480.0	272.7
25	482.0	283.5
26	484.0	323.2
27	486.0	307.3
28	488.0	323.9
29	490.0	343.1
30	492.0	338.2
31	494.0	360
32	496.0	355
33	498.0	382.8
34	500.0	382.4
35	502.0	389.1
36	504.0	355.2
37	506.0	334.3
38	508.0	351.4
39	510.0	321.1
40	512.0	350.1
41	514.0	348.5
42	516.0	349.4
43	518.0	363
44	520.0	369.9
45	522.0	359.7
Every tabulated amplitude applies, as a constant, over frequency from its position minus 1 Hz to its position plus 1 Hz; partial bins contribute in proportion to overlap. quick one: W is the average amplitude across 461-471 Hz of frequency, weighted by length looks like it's 131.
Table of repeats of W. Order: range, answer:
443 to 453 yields 298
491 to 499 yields 359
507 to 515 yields 343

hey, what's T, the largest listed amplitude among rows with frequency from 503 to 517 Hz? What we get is 355.2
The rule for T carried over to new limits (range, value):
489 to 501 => 382.8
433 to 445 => 340.7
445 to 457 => 308.2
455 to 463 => 243.6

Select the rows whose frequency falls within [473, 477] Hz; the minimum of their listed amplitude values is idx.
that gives 219.7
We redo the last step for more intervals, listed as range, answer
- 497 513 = 321.1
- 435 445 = 291.7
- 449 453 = 282.9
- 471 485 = 175.8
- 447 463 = 150.9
